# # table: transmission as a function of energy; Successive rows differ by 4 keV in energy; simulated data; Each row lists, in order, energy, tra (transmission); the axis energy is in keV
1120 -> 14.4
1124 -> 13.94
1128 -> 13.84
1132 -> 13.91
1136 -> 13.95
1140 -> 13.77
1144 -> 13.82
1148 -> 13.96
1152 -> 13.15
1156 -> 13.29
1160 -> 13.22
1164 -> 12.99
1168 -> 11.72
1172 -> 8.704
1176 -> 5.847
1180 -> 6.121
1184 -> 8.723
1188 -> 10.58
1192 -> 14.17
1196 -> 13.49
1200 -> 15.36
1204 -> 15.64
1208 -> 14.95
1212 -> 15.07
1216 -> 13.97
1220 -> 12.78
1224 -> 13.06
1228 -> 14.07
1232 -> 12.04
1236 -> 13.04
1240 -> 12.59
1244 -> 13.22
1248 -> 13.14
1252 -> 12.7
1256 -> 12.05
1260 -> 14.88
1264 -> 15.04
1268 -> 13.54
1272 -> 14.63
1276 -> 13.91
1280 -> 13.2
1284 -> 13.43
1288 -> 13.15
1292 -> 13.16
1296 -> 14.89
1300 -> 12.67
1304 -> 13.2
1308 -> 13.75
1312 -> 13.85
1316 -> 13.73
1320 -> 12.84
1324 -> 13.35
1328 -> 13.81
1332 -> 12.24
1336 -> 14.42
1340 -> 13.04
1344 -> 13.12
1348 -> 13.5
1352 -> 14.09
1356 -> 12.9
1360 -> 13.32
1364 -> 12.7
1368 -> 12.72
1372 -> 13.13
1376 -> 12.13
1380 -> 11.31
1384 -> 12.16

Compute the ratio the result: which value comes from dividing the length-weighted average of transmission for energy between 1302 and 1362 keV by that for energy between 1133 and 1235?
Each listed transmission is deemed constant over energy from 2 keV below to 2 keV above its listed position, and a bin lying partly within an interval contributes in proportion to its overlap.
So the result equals 1.06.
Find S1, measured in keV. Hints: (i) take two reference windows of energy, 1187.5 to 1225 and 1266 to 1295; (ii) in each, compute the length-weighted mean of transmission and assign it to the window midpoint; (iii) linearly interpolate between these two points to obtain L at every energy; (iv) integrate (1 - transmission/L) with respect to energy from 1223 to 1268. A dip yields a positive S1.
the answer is 1.8 keV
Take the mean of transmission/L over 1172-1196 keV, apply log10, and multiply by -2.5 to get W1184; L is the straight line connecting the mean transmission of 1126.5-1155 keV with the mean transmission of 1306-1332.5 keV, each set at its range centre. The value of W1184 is 0.40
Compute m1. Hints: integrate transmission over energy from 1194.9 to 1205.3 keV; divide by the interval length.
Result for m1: 14.9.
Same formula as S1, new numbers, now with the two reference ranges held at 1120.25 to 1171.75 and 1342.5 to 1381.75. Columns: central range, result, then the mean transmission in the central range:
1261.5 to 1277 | -1.5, 14.3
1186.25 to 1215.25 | -2.1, 14.2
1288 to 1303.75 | -0.5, 13.5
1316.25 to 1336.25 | -0.5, 13.3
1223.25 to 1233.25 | 0.0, 13.1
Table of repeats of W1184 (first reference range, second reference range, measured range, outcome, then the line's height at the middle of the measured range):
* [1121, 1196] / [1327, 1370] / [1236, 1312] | -0.06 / 12.8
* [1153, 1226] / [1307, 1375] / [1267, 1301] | -0.06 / 12.9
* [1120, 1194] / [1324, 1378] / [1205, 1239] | -0.10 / 12.4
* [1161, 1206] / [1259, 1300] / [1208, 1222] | -0.16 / 12.1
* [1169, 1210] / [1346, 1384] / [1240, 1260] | -0.10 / 11.9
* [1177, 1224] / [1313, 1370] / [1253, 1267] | -0.08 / 12.9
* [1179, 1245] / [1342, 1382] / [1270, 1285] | -0.07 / 12.9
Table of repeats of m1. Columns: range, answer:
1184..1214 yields 13.8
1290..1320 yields 13.6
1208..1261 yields 13.3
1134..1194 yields 11.6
